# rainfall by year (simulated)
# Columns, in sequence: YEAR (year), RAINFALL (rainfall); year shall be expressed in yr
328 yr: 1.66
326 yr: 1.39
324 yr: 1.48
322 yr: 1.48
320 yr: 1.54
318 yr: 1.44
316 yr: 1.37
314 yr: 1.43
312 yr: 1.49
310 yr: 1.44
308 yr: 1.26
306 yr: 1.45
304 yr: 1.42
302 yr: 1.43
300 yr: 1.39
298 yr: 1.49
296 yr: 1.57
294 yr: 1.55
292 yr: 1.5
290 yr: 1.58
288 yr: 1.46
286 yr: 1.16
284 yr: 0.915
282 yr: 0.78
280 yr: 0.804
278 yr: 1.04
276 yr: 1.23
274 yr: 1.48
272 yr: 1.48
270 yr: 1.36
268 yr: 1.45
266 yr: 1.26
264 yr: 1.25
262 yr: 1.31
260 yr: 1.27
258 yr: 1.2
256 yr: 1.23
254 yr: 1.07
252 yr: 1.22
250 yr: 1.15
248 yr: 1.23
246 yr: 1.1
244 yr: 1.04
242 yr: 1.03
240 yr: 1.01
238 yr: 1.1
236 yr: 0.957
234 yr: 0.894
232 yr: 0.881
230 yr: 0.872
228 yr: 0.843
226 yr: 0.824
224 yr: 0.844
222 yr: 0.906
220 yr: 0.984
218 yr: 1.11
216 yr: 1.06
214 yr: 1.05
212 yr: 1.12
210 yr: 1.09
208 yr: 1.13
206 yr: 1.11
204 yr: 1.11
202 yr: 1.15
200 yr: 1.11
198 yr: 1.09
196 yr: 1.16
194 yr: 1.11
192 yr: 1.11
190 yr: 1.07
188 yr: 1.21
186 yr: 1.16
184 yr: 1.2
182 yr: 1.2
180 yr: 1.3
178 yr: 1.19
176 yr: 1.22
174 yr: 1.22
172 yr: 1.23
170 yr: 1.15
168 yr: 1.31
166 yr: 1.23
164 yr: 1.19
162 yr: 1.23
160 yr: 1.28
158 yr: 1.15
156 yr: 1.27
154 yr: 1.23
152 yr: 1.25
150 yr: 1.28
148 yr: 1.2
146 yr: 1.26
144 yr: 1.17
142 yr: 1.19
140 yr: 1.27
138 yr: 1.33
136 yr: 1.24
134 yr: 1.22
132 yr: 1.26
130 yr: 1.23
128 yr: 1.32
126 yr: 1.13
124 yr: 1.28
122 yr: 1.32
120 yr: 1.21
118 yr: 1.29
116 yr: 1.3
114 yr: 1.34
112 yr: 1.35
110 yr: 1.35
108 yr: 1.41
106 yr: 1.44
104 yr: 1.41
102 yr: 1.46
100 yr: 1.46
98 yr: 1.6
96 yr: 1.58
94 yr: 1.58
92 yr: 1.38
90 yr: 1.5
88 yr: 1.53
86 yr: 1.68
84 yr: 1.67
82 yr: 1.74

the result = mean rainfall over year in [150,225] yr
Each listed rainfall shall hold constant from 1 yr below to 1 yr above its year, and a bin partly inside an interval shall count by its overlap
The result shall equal 1.15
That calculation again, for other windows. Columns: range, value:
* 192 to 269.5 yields 1.09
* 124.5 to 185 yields 1.23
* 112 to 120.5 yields 1.3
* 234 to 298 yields 1.22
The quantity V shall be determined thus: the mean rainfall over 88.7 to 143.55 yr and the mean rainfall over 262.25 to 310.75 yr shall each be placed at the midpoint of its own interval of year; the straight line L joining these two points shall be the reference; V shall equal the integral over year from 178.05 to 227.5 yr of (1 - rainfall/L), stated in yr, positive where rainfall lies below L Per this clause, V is 9.04 yr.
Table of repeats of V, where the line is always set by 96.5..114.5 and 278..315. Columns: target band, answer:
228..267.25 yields 7.29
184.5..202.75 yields 3.34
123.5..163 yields 4.83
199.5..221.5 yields 4.61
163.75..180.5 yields 2.04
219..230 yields 3.94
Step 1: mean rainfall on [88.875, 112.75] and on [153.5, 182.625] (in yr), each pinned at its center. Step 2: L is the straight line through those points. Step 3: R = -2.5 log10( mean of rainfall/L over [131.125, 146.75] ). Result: 0.07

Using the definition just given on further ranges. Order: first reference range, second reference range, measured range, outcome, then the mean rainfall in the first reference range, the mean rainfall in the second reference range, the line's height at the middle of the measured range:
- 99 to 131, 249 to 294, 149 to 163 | 0.06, 1.33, 1.24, 1.31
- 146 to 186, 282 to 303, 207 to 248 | 0.29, 1.23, 1.37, 1.3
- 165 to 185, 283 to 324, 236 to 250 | 0.22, 1.23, 1.42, 1.33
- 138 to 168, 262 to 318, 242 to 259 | 0.14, 1.23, 1.34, 1.31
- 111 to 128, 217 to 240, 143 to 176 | -0.07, 1.28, 0.932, 1.15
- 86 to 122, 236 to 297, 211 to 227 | 0.28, 1.43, 1.22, 1.28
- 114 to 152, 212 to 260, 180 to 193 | -0.03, 1.25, 1.03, 1.14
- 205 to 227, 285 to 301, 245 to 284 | 0.08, 1.02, 1.46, 1.3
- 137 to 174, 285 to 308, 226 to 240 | 0.41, 1.23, 1.45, 1.35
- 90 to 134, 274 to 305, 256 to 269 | 0.02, 1.37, 1.29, 1.31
